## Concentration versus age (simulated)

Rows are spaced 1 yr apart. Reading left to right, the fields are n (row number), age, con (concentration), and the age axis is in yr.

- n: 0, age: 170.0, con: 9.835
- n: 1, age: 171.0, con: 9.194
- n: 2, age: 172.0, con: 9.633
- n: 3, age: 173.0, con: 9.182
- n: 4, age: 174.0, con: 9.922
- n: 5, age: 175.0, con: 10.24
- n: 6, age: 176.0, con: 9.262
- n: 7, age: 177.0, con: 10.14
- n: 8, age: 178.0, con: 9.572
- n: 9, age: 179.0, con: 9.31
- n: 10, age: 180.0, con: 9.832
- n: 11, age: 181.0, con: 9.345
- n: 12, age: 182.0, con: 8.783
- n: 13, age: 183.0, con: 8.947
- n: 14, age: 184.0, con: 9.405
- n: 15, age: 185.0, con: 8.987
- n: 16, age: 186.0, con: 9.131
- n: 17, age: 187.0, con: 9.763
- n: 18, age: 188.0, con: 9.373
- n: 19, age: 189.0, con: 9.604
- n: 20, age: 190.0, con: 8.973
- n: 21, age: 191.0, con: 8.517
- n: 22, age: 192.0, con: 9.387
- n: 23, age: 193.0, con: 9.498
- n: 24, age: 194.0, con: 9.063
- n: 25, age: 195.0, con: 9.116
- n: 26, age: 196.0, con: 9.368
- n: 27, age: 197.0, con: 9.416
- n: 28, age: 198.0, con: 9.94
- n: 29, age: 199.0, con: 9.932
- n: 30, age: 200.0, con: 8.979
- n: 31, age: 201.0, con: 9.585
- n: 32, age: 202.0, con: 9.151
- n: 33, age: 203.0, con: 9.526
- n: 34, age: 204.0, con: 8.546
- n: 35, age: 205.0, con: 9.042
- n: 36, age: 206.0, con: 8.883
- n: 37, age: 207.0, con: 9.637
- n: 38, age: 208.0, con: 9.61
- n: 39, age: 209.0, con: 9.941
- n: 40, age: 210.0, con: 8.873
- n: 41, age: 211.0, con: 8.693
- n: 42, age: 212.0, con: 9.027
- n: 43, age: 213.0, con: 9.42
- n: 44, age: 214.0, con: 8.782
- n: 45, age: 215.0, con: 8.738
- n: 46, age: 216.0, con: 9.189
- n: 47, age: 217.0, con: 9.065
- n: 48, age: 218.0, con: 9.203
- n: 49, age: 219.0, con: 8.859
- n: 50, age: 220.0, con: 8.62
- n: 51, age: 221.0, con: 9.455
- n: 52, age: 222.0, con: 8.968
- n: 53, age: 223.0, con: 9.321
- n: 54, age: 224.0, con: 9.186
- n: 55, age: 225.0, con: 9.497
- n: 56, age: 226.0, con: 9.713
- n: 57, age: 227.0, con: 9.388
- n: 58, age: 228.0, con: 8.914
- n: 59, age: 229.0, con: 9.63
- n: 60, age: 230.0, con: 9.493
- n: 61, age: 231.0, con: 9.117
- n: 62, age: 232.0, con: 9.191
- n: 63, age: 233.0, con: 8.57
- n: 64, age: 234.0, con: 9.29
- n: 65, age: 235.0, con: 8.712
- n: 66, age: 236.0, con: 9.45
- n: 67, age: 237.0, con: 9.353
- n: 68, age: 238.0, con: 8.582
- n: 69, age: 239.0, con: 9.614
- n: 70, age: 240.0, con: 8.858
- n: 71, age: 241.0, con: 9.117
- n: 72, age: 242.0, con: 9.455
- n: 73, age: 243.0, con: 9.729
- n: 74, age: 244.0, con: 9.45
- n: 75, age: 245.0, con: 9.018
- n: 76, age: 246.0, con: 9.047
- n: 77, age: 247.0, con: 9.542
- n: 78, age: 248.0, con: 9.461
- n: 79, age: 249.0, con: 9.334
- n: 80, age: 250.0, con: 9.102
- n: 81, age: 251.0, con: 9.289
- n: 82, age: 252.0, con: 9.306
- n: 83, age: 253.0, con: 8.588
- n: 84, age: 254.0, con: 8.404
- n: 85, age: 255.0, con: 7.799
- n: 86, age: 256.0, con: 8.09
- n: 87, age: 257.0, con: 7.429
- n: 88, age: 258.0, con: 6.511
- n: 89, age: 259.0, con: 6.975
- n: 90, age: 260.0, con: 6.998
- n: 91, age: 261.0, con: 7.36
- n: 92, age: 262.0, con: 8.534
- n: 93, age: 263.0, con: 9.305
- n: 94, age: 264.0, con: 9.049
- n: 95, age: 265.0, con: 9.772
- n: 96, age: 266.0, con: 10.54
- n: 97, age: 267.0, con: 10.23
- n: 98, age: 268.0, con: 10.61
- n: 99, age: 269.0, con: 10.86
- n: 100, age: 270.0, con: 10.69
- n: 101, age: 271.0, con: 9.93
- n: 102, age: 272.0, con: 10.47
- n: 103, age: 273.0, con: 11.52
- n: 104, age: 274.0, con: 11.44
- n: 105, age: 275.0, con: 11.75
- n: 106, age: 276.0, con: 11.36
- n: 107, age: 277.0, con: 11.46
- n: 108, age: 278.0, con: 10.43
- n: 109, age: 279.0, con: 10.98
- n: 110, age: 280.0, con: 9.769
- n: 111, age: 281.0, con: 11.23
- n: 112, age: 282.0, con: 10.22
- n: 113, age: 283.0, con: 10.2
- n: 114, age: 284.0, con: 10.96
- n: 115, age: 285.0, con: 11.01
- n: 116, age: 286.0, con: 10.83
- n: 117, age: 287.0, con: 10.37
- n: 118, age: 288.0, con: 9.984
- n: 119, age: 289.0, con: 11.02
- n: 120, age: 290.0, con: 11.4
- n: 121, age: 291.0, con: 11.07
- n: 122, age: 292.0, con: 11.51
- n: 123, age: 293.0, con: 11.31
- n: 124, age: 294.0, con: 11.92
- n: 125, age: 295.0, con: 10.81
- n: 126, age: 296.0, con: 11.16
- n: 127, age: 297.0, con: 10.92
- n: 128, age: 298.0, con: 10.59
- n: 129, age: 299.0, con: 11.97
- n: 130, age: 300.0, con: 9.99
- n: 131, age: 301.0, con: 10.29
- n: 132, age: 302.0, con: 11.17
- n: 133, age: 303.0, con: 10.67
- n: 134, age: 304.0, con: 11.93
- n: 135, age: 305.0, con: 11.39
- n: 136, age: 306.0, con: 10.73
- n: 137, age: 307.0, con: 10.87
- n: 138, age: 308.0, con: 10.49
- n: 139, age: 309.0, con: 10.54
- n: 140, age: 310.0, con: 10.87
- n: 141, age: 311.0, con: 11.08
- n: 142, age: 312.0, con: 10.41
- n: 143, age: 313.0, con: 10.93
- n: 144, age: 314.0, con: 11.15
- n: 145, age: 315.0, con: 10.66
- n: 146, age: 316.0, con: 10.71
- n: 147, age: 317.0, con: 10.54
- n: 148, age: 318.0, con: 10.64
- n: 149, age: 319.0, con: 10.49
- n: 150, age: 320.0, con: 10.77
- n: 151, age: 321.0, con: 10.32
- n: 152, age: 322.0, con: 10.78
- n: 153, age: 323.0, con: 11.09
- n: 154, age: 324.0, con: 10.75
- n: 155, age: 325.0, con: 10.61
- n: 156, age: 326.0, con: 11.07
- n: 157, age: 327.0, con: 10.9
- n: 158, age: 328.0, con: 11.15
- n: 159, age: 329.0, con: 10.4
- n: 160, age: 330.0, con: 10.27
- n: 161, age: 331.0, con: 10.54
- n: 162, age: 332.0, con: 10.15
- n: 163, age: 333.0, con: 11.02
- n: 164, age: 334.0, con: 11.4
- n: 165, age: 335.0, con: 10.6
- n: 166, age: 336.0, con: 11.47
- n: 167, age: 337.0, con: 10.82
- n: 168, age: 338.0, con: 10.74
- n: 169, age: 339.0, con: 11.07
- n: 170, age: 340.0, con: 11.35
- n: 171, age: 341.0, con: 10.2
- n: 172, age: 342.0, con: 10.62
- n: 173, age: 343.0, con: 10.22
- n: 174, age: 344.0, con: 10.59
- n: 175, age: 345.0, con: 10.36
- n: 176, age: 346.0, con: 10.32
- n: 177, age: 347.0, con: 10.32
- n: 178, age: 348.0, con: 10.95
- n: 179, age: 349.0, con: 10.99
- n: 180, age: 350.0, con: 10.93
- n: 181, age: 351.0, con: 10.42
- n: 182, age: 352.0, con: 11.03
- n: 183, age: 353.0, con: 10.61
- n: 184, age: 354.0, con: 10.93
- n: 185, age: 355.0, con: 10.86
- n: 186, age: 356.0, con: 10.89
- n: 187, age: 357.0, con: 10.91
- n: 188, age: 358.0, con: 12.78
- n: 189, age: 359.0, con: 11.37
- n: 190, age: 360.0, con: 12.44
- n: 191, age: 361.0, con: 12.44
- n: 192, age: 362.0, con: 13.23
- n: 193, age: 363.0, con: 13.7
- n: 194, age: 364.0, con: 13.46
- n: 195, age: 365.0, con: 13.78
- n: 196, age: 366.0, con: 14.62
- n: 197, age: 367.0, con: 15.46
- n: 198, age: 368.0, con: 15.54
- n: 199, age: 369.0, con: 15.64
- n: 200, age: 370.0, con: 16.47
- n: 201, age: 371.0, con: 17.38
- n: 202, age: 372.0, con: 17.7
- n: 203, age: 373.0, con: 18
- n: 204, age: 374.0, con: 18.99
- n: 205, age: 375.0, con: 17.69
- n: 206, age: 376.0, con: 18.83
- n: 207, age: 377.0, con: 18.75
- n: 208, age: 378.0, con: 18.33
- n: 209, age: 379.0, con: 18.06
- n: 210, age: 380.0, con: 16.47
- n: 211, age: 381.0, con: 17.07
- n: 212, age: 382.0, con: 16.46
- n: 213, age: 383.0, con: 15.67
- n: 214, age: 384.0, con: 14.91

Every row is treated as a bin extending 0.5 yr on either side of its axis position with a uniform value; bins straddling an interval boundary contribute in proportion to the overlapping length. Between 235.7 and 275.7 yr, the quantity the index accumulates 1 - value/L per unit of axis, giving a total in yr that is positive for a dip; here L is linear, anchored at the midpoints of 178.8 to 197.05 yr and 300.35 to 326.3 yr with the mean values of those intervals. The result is 3.2 yr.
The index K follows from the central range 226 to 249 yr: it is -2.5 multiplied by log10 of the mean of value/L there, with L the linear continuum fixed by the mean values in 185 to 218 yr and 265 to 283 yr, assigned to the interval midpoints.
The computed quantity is 0.08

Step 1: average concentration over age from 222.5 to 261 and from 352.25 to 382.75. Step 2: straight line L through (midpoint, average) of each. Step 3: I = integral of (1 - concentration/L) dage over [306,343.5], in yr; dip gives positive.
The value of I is 6.2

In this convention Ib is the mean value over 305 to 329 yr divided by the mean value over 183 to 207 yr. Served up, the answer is 1.16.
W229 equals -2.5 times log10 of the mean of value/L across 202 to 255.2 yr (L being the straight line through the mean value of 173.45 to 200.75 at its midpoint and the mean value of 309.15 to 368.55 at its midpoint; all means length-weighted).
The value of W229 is 0.09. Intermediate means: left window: 9.4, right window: 11.3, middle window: 9.15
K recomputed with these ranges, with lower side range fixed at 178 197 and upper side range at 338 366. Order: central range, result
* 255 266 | 0.25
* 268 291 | -0.04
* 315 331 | 0.03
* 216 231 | 0.06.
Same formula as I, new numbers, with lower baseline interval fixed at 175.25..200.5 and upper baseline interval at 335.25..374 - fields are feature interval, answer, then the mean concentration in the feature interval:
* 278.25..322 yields 2.3 yr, 10.8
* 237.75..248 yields 1.1 yr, 9.27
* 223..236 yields 1.1 yr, 9.24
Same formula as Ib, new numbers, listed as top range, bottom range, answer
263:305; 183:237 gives 1.17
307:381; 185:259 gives 1.35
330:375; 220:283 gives 1.31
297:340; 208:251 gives 1.18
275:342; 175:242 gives 1.17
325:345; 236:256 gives 1.18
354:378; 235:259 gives 1.67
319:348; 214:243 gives 1.17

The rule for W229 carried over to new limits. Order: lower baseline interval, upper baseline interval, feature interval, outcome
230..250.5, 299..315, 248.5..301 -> 0.00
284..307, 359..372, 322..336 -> 0.17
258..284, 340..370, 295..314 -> -0.01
